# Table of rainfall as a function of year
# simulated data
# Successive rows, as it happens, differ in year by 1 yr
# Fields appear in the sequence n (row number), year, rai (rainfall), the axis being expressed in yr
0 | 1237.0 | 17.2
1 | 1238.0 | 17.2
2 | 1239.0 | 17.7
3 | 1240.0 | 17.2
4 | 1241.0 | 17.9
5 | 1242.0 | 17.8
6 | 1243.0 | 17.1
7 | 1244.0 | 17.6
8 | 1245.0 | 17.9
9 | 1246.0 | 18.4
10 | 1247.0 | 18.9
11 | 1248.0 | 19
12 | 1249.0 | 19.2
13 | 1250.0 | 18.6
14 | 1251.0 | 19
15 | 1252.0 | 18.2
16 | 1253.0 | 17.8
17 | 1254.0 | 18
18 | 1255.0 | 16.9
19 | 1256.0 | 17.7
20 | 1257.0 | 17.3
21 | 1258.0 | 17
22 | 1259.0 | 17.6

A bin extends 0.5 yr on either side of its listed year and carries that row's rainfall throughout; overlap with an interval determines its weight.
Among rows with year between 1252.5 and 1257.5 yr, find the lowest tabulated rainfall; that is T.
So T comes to 16.9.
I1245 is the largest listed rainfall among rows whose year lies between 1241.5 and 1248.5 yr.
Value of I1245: 19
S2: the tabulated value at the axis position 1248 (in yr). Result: 19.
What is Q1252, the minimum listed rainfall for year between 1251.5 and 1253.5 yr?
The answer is 17.8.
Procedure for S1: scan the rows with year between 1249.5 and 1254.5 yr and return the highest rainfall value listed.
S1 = 19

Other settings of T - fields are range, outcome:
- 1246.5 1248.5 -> 18.9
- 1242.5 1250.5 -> 17.1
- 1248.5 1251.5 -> 18.6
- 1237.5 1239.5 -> 17.2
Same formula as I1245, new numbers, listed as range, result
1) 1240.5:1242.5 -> 17.9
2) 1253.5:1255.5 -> 18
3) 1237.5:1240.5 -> 17.7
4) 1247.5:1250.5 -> 19.2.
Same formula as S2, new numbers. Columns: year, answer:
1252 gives 18.2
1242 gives 17.8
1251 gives 19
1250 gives 18.6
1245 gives 17.9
